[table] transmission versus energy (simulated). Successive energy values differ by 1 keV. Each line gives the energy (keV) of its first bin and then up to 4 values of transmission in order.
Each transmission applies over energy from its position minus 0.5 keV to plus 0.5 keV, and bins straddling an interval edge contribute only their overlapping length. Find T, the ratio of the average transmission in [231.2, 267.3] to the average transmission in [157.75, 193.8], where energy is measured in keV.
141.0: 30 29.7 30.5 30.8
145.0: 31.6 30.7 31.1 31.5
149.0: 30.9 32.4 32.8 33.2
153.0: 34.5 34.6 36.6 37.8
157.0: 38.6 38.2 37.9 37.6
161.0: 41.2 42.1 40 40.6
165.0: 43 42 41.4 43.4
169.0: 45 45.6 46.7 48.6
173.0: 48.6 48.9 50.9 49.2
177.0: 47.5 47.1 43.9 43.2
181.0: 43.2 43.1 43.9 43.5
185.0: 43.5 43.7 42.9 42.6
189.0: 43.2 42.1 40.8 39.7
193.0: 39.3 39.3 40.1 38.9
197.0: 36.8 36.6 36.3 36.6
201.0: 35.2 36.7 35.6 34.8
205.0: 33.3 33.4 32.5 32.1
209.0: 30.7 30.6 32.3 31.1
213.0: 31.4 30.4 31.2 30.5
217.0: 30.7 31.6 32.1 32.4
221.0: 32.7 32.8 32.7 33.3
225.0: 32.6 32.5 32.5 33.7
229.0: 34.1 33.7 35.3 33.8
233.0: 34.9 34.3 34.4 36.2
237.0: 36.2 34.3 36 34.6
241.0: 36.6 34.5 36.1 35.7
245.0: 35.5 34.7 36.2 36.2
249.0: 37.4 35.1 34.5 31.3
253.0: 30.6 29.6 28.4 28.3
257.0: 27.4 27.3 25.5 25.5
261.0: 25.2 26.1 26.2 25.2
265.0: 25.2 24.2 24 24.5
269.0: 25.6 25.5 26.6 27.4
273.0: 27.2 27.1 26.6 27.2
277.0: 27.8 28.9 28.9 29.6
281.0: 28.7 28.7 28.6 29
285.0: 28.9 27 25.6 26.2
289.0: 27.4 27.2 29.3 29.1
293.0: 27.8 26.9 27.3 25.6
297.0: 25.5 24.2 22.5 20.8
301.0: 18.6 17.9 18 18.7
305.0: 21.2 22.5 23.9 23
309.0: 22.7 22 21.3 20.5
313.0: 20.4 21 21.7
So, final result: 0.7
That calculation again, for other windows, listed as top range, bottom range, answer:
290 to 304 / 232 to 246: 0.68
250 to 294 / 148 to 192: 0.66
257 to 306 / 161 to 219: 0.65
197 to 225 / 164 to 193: 0.74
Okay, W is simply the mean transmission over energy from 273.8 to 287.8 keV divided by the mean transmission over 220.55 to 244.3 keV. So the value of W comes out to 0.82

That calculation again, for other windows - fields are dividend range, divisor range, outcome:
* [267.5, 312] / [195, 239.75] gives 0.75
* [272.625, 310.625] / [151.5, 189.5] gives 0.60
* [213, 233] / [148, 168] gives 0.87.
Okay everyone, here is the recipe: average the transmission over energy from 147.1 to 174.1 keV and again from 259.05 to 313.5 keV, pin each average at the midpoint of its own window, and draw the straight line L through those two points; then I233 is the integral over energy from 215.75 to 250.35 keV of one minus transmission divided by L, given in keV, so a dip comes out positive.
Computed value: -3.3 keV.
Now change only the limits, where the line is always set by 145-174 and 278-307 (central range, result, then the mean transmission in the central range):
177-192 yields -2.89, 43.4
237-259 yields -2.39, 33.2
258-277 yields 1.38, 25.9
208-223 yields 0.76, 31.5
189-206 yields -1.27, 37.7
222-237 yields -1.00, 33.9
